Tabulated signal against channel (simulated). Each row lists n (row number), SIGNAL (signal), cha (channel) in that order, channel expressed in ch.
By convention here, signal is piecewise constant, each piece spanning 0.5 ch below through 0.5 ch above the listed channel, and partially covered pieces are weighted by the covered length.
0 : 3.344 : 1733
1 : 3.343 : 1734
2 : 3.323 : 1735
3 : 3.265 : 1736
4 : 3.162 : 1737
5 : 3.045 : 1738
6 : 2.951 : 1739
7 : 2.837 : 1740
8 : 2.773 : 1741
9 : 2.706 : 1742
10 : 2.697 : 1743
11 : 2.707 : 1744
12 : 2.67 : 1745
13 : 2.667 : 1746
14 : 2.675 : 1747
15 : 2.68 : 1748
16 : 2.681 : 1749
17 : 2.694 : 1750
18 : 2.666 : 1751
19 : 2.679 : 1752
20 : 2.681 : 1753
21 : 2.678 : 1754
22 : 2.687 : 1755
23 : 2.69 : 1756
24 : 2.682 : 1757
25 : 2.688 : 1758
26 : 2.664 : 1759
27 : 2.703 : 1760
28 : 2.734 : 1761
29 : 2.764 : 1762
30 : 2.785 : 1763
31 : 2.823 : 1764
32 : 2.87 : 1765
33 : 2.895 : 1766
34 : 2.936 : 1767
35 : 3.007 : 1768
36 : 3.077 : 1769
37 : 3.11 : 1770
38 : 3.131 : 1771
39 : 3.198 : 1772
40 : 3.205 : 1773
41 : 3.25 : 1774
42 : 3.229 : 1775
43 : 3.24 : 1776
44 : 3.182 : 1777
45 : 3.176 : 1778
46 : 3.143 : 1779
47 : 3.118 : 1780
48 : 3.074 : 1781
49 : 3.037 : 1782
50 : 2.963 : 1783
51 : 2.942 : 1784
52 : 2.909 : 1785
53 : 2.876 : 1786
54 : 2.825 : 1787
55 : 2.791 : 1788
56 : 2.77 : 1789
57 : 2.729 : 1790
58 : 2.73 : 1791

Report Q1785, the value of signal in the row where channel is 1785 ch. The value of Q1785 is 2.909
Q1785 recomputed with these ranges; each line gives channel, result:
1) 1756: 2.69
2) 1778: 3.176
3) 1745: 2.67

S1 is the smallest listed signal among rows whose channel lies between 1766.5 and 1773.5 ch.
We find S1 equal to 2.936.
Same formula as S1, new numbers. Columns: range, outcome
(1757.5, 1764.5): 2.664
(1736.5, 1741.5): 2.773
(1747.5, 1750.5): 2.68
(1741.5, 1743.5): 2.697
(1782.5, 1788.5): 2.791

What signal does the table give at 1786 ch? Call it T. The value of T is 2.876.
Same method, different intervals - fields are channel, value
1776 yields 3.24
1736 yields 3.265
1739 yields 2.951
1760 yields 2.703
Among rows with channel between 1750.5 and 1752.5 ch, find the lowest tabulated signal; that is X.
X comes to 2.666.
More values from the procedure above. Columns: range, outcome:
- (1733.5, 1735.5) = 3.323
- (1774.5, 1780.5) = 3.118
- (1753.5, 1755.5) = 2.678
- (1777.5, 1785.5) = 2.909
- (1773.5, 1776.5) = 3.229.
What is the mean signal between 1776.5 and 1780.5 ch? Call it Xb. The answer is 3.15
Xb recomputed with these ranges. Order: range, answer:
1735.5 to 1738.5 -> 3.16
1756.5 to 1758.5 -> 2.69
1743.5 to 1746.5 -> 2.68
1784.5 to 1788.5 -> 2.85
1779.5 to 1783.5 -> 3.05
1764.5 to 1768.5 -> 2.93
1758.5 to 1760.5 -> 2.68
